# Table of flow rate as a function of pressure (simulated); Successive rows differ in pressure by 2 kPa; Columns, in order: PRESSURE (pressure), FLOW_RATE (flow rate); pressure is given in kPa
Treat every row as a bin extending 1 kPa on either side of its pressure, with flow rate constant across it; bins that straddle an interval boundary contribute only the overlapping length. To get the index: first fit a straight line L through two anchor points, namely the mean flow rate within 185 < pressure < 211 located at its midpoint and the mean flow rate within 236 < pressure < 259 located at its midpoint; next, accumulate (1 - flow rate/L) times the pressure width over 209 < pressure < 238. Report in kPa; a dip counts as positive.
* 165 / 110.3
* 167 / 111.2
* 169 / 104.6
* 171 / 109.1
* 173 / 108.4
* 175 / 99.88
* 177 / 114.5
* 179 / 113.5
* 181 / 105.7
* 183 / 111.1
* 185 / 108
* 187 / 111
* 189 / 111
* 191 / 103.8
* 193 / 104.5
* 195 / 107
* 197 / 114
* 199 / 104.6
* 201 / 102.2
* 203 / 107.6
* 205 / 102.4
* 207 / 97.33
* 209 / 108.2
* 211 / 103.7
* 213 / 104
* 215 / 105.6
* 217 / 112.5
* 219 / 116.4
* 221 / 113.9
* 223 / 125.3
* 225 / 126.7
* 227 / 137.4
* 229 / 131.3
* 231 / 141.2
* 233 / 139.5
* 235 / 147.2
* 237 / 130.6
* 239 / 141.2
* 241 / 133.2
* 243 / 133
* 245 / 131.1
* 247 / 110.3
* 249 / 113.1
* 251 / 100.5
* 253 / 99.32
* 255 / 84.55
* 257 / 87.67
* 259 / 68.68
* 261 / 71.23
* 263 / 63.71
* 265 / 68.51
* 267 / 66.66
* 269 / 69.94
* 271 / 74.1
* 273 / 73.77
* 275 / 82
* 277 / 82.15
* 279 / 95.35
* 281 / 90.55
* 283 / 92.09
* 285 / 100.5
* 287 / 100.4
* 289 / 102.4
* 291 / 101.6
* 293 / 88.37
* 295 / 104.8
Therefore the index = -3.6 kPa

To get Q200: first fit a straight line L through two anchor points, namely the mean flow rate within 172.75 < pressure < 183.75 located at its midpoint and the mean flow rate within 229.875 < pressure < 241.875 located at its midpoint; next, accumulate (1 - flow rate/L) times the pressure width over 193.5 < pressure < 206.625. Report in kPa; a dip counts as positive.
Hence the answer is 1.6 kPa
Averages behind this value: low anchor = 109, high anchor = 139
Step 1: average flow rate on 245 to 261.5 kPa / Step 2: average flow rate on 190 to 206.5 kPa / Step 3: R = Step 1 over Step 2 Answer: 0.90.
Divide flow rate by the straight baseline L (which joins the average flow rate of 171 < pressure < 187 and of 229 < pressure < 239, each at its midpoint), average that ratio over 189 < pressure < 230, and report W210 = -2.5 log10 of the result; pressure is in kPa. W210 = 0.13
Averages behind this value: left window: 109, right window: 139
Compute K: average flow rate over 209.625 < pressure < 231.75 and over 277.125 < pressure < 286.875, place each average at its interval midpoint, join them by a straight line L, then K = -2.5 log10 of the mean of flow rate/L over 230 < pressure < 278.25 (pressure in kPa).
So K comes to 0.06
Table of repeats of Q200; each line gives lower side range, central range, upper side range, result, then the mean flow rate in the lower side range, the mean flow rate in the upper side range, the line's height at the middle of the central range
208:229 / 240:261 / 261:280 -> -2.98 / 116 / 74.9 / 90.8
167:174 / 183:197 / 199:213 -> -0.35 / 108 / 104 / 106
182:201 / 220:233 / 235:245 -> -0.22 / 108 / 135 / 128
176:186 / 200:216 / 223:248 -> 2.35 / 111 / 133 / 122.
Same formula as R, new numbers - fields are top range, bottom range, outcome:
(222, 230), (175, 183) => 1.19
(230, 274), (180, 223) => 0.95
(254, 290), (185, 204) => 0.76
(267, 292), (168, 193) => 0.81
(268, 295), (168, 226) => 0.82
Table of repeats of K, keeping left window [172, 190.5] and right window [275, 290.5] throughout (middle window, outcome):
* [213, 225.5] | -0.118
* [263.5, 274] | 0.341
